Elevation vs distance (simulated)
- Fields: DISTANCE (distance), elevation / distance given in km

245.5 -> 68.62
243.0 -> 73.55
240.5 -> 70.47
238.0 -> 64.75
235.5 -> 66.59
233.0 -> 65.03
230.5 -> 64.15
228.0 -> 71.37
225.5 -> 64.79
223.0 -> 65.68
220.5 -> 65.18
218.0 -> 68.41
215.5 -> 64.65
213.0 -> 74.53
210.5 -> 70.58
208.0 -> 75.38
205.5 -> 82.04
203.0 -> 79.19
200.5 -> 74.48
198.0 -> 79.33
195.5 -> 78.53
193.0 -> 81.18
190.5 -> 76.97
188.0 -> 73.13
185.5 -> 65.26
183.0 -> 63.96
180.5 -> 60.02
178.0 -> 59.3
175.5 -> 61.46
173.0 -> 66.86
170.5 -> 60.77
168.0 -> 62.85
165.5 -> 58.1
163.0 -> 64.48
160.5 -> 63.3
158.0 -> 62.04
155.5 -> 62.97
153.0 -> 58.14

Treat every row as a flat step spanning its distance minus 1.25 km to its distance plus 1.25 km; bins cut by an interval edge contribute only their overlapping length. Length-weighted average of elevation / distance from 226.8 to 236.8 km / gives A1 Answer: 66.8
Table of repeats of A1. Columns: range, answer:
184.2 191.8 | 71.8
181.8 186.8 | 64.7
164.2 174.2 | 62.1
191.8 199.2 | 79.7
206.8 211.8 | 73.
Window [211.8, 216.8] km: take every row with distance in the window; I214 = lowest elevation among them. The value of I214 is 64.65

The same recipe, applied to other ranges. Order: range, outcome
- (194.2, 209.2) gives 74.48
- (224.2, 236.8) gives 64.15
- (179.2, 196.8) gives 60.02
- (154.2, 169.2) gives 58.1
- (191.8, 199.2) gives 78.53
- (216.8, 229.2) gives 64.79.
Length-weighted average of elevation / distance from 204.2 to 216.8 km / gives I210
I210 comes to 73.4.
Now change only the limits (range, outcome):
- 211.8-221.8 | 68.1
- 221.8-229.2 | 67.3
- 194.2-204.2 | 77.9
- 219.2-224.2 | 65.5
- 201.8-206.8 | 80.6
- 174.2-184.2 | 61.2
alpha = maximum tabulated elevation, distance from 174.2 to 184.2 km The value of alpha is 63.96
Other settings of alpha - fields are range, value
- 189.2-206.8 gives 82.04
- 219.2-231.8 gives 71.37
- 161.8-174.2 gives 66.86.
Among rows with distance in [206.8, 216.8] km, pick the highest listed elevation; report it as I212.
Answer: 75.38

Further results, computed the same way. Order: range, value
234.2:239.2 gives 66.59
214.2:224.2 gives 68.41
